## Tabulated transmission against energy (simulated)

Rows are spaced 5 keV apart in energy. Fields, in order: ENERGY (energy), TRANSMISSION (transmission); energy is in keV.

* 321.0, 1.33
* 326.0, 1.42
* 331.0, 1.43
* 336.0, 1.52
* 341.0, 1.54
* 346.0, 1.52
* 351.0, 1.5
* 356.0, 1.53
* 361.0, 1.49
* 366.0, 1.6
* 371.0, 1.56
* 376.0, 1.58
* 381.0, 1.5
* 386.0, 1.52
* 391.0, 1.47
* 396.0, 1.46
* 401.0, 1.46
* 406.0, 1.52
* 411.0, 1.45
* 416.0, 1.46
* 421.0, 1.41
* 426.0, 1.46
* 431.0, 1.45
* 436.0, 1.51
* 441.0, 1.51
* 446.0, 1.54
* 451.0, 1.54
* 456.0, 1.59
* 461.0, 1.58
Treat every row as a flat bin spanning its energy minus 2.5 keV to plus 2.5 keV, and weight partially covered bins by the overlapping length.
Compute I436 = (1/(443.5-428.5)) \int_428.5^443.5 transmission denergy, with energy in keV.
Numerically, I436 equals 1.49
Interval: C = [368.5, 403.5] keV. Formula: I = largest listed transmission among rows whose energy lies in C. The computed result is 1.58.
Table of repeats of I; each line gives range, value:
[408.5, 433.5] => 1.46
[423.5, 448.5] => 1.54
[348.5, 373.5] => 1.6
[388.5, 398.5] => 1.47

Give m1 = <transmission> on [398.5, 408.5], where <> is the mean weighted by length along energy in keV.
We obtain 1.49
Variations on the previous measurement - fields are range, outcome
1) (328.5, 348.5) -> 1.5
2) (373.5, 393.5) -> 1.52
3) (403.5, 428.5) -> 1.46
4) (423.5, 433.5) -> 1.46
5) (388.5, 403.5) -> 1.46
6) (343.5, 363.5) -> 1.51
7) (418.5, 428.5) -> 1.44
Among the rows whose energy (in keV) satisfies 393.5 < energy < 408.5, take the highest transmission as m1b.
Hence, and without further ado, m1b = 1.52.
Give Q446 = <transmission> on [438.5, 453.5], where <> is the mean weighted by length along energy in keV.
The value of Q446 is 1.53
